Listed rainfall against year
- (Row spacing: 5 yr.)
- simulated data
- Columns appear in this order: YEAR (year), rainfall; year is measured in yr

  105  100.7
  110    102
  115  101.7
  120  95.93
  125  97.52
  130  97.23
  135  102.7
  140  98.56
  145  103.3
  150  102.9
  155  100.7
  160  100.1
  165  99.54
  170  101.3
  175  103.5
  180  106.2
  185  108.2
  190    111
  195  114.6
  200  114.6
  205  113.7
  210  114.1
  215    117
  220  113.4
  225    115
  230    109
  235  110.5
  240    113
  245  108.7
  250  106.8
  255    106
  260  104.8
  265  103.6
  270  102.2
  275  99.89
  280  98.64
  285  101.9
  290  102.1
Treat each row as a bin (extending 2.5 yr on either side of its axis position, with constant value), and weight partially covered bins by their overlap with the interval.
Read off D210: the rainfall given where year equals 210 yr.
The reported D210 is 114.1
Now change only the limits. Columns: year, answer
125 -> 97.52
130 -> 97.23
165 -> 99.54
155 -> 100.7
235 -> 110.5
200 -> 114.6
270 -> 102.2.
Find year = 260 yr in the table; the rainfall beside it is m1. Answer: 104.8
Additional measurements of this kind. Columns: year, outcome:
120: 95.93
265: 103.6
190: 111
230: 109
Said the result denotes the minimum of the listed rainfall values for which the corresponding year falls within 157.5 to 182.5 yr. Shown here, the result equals 99.54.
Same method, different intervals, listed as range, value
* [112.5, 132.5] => 95.93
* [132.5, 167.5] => 98.56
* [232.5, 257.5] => 106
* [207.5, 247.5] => 108.7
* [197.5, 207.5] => 113.7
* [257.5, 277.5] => 99.89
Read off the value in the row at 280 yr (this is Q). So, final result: 98.64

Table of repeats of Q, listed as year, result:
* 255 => 106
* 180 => 106.2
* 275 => 99.89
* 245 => 108.7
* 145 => 103.3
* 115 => 101.7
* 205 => 113.7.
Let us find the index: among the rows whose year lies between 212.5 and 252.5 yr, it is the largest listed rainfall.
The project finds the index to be 117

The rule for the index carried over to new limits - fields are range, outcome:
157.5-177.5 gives 103.5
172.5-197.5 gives 114.6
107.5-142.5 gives 102.7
